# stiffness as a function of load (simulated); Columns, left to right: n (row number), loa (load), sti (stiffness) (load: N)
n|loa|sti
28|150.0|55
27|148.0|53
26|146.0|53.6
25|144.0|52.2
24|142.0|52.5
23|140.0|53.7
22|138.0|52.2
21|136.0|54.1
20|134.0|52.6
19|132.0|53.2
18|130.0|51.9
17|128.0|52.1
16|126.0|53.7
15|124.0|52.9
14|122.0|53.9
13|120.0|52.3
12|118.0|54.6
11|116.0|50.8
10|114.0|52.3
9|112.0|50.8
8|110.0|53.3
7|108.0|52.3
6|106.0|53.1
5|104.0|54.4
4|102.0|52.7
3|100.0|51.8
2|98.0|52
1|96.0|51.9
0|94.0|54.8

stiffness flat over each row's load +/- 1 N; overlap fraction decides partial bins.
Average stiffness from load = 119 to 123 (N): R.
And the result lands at 53.1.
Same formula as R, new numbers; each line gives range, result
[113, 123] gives 52.8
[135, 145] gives 52.9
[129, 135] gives 52.6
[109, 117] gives 51.8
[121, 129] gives 53.2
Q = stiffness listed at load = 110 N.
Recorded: 53.3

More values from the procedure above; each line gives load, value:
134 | 52.6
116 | 50.8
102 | 52.7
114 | 52.3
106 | 53.1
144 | 52.2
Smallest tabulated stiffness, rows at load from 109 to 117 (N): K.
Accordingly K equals 50.8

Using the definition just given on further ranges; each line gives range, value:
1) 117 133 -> 51.9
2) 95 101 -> 51.8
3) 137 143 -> 52.2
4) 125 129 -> 52.1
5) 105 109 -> 52.3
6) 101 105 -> 52.7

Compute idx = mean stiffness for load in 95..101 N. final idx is 51.9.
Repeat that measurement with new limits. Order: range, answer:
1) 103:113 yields 52.8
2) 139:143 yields 53.1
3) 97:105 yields 52.7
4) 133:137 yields 53.4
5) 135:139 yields 53.2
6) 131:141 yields 53.2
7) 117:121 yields 53.5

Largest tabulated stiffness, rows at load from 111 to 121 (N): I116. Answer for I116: 54.6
